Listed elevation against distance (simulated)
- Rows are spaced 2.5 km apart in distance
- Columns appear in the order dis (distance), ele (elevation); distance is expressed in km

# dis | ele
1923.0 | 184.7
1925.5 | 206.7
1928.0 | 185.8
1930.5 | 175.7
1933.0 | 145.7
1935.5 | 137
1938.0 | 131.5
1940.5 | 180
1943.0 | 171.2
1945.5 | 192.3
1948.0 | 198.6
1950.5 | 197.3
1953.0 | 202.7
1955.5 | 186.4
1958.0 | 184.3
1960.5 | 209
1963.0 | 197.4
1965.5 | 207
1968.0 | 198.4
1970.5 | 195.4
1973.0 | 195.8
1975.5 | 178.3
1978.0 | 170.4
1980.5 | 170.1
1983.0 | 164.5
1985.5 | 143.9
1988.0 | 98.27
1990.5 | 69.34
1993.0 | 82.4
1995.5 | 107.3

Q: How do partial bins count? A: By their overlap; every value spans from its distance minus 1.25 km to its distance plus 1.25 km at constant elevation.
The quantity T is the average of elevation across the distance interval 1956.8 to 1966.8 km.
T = 199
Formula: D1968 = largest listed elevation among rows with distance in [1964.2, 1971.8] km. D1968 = 207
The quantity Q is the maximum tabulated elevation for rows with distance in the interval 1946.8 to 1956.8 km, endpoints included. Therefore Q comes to 202.7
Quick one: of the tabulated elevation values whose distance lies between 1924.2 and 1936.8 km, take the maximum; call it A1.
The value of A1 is 206.7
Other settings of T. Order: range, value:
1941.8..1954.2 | 192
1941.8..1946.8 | 182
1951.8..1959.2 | 191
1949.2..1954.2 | 200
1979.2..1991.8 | 129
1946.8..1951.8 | 198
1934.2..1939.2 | 134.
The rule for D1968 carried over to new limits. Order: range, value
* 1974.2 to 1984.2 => 178.3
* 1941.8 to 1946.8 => 192.3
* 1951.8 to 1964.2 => 209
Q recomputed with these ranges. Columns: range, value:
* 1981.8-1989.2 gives 164.5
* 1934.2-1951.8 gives 198.6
